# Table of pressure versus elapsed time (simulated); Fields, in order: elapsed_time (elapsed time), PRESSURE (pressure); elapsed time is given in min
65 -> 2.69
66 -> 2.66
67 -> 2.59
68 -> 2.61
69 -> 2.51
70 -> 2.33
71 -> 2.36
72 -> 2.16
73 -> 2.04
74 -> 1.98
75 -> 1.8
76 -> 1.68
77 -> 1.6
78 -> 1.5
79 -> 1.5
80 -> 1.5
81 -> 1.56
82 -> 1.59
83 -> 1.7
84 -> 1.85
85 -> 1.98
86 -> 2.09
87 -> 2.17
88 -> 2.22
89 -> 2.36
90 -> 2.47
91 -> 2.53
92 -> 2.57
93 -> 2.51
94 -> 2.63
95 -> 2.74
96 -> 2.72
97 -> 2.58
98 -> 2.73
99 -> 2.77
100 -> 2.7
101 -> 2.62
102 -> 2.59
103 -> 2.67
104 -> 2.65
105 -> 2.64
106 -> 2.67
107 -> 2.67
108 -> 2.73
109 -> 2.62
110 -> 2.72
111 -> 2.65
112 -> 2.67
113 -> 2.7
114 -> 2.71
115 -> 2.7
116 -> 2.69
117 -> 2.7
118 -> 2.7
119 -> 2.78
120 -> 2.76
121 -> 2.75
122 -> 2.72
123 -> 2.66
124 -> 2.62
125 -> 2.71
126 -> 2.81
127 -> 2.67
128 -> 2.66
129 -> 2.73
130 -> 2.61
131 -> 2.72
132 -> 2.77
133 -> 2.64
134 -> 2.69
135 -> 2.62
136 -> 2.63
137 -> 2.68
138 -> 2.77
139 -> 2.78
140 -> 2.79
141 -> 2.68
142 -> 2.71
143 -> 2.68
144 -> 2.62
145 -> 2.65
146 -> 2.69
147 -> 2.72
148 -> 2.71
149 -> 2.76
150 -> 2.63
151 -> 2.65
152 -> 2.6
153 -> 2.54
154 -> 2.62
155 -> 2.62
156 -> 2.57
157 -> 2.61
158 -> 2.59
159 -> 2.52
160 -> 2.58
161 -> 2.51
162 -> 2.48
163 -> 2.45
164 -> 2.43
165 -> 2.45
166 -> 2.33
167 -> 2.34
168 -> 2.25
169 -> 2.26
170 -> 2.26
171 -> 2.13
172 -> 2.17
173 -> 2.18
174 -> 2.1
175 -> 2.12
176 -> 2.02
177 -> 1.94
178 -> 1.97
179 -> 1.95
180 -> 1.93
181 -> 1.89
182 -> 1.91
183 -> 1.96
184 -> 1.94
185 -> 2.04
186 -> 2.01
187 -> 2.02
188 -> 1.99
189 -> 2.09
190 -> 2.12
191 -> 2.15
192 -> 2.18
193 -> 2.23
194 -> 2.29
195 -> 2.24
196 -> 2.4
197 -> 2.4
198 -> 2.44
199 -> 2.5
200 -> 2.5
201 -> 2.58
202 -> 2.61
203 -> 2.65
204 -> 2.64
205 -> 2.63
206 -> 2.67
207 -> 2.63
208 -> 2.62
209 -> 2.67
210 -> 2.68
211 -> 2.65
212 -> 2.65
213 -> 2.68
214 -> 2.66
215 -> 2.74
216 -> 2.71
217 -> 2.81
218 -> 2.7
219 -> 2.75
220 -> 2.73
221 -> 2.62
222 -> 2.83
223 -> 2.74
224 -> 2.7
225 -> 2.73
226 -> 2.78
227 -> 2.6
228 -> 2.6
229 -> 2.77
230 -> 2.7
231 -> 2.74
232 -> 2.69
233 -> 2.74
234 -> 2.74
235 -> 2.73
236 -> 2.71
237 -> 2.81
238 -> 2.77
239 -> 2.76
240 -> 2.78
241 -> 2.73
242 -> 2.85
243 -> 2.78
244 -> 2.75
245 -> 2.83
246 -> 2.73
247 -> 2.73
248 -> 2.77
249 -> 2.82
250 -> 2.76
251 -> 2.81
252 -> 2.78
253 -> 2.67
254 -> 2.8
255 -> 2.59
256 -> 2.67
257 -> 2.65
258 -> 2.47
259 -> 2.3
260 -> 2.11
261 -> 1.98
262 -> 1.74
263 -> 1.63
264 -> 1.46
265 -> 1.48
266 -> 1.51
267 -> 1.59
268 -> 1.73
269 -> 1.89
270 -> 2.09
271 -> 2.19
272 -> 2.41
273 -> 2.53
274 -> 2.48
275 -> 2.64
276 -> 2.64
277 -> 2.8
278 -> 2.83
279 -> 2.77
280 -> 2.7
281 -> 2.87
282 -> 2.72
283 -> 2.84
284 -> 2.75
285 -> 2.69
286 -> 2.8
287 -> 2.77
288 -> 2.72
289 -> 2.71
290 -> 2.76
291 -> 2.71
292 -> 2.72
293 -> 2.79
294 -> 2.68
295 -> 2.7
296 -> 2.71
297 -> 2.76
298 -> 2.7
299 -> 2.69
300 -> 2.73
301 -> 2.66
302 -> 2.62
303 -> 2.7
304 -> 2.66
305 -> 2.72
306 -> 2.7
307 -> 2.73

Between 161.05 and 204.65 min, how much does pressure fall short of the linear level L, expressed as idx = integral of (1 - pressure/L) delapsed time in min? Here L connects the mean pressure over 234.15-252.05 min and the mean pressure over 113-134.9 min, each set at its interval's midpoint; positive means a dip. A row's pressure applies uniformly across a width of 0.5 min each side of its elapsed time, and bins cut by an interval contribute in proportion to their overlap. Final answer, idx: 8.1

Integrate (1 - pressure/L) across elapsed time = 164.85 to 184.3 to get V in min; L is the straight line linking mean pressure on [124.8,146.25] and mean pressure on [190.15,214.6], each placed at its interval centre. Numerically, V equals 3.7 min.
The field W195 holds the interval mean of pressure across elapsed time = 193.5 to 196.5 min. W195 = 2.31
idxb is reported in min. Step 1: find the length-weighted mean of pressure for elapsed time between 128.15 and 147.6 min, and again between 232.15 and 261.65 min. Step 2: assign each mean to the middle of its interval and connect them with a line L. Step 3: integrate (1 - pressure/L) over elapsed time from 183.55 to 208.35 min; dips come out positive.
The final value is 3.1 min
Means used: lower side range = 2.69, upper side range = 2.67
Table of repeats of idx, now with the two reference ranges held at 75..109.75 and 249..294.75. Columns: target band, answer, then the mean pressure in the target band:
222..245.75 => -3.2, 2.74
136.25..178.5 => -2.3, 2.48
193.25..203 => -0.2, 2.45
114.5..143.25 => -4.7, 2.7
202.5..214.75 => -1.3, 2.65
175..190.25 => 2.5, 1.99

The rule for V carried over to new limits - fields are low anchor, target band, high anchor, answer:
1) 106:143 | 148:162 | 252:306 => 0.3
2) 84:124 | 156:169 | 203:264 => 0.8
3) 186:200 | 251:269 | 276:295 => 3.2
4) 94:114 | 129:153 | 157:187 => -2.7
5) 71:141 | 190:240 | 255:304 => -3.2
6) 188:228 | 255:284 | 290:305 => 4.0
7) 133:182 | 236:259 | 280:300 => -0.7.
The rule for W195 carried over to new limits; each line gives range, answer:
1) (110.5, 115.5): 2.69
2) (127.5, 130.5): 2.67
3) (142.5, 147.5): 2.67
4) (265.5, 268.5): 1.61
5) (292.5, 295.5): 2.72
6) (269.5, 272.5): 2.23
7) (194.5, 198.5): 2.37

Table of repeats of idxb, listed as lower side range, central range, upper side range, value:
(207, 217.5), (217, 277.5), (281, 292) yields 4.31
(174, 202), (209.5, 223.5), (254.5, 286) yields -3.18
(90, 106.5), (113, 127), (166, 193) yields -1.26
